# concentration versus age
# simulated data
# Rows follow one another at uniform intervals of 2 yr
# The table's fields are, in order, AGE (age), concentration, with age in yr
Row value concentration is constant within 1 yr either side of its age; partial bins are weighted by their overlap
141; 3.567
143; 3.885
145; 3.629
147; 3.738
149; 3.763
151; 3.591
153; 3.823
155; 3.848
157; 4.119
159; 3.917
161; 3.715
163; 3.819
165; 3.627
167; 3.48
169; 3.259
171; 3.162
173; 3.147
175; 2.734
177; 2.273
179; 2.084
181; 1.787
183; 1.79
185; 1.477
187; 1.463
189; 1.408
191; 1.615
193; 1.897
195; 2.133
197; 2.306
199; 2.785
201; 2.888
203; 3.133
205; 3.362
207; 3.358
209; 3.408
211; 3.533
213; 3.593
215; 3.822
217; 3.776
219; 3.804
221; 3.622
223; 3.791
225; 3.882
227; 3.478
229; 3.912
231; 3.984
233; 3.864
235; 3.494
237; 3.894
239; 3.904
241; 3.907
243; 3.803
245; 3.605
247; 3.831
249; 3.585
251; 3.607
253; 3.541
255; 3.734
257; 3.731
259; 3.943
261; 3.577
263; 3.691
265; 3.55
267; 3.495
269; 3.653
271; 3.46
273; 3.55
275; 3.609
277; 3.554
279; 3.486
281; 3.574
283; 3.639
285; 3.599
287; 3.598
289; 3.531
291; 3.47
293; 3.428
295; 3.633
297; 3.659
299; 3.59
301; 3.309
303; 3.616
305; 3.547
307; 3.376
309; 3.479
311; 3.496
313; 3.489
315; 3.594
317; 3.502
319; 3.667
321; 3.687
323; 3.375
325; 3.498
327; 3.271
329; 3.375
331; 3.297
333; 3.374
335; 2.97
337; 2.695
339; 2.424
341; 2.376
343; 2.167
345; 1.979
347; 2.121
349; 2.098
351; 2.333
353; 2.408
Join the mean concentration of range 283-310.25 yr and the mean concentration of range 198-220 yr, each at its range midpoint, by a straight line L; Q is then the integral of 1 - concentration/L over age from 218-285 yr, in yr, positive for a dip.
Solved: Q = -4.3 yr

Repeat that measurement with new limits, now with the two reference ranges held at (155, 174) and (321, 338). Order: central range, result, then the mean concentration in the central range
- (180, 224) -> 9.4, 2.76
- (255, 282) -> -1.8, 3.61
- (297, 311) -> -0.8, 3.5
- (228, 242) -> -1.6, 3.85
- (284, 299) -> -1.0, 3.56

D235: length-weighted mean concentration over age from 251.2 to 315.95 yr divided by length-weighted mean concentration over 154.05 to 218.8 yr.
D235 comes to 1.23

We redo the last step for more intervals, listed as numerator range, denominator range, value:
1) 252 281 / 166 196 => 1.61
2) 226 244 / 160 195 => 1.52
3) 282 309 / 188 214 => 1.30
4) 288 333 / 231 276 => 0.95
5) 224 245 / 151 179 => 1.11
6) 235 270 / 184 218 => 1.37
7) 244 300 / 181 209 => 1.57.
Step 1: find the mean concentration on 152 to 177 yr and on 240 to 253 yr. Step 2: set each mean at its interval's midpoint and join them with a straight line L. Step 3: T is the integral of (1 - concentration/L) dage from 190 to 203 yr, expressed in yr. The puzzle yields 4.5 yr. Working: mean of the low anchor 3.5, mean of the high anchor 3.71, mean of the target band 2.34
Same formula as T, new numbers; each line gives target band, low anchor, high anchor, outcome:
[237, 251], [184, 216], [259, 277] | -2.22 yr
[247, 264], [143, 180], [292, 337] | -1.18 yr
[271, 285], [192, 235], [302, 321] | -0.36 yr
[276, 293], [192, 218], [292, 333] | -0.83 yr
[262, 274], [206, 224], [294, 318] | 0.01 yr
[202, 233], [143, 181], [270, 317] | -1.64 yr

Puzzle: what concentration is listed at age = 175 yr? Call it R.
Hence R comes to 2.734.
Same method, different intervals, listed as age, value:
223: 3.791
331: 3.297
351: 2.333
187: 1.463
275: 3.609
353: 2.408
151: 3.591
